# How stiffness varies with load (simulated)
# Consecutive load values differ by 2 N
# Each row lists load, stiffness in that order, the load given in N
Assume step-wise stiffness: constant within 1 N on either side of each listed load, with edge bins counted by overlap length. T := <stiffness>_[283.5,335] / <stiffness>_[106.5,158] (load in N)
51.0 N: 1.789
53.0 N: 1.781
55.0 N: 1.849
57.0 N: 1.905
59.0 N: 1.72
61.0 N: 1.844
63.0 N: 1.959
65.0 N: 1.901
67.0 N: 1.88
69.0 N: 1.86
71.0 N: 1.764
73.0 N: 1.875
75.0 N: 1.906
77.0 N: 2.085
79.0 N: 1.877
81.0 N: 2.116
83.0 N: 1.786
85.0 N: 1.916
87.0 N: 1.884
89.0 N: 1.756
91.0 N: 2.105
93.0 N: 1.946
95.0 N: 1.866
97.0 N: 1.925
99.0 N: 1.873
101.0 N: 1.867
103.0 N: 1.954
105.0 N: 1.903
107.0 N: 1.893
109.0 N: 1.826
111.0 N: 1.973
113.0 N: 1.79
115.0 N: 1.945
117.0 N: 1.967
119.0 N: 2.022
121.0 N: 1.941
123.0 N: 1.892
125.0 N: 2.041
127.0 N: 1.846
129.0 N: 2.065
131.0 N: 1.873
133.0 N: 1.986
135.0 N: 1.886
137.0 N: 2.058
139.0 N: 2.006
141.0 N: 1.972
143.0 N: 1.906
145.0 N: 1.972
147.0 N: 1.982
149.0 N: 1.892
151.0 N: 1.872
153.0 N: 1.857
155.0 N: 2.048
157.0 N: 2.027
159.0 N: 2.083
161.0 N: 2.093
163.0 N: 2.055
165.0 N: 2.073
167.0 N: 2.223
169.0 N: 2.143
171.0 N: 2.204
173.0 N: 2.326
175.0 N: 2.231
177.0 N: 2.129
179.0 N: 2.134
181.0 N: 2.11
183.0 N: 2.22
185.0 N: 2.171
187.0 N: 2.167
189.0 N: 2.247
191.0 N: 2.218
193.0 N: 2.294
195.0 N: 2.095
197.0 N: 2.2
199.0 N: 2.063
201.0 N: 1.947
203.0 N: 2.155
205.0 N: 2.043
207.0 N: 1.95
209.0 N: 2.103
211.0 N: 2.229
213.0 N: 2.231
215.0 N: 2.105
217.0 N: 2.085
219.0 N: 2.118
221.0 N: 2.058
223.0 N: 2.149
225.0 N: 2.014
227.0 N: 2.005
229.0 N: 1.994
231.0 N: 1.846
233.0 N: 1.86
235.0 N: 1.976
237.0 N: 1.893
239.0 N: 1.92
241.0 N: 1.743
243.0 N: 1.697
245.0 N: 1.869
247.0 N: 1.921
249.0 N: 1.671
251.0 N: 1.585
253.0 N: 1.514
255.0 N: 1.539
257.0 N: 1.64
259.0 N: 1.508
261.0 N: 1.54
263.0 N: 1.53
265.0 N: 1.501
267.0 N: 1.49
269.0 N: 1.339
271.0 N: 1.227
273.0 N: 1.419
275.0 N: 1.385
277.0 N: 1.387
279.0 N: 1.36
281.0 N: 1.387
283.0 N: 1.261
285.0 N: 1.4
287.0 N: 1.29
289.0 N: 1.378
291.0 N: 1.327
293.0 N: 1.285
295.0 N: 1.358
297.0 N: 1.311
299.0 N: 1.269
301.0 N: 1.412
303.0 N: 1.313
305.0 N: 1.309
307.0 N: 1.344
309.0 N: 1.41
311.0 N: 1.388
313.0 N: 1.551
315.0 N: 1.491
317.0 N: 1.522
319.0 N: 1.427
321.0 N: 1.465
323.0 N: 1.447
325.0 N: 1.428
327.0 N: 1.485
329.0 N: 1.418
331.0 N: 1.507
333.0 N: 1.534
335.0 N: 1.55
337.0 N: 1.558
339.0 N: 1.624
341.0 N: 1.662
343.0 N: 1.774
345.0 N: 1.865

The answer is 0.7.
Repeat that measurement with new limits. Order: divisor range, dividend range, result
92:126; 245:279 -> 0.79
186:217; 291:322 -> 0.65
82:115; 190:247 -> 1.07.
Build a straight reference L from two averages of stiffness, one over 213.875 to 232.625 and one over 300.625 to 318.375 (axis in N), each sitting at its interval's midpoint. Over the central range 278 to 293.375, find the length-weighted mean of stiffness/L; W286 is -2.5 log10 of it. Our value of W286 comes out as 0.19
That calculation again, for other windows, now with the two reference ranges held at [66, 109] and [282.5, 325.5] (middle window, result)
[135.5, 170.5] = -0.16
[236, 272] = -0.08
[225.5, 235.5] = -0.24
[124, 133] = -0.09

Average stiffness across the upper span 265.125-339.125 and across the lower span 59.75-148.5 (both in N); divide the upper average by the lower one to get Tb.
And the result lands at 0.73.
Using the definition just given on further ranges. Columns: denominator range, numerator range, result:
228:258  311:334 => 0.83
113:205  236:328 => 0.72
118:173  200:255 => 0.97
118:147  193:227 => 1.07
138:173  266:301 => 0.66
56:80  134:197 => 1.11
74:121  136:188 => 1.08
